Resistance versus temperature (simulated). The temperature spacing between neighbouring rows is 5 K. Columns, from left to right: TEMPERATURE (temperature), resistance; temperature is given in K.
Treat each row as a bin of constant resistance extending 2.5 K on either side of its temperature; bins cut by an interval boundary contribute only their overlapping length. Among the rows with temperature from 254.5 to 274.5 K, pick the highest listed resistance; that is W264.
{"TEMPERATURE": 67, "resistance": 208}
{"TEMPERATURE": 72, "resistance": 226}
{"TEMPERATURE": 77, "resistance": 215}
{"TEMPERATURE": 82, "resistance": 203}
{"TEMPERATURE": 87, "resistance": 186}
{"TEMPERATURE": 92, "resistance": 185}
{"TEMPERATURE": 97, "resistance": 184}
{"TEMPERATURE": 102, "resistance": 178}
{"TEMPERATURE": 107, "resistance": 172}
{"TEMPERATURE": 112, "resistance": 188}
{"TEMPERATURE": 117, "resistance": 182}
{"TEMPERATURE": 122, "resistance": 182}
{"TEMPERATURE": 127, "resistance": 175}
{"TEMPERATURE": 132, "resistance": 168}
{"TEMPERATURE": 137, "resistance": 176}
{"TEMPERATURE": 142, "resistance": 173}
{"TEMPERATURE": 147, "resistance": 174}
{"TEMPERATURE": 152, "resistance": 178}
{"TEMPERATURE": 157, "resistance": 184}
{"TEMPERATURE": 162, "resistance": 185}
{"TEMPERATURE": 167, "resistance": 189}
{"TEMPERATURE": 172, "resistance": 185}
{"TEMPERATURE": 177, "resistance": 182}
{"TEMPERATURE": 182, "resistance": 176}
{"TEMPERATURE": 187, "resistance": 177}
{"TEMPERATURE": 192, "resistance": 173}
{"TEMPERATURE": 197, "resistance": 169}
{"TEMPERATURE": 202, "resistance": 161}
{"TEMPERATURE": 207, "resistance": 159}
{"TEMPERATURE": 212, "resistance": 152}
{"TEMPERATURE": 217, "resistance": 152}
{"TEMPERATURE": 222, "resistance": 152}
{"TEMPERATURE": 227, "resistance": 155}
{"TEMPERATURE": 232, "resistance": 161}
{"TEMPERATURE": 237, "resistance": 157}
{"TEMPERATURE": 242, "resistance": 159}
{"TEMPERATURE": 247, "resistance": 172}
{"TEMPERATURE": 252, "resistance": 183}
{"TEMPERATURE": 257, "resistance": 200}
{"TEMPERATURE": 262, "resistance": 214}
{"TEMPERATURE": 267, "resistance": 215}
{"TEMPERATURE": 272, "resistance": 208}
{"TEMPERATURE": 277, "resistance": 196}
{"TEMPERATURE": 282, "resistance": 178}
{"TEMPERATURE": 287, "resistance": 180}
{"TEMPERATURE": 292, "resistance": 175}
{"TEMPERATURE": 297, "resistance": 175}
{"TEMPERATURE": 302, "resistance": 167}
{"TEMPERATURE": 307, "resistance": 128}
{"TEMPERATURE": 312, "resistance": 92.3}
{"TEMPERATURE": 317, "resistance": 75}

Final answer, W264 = 215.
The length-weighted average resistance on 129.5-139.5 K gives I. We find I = 172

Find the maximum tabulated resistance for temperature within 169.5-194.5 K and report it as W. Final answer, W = 185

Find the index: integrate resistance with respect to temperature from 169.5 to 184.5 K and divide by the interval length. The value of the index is 181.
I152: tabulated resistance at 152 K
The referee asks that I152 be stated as 178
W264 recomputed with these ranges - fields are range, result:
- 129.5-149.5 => 176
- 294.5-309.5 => 175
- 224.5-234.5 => 161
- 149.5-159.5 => 184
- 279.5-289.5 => 180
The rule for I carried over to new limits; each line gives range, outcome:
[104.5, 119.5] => 181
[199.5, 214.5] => 157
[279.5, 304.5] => 175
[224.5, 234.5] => 158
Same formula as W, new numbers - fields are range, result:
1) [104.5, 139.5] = 188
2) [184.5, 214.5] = 177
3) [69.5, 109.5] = 226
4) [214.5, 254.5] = 183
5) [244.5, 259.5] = 200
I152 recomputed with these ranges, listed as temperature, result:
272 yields 208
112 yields 188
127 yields 175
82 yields 203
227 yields 155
